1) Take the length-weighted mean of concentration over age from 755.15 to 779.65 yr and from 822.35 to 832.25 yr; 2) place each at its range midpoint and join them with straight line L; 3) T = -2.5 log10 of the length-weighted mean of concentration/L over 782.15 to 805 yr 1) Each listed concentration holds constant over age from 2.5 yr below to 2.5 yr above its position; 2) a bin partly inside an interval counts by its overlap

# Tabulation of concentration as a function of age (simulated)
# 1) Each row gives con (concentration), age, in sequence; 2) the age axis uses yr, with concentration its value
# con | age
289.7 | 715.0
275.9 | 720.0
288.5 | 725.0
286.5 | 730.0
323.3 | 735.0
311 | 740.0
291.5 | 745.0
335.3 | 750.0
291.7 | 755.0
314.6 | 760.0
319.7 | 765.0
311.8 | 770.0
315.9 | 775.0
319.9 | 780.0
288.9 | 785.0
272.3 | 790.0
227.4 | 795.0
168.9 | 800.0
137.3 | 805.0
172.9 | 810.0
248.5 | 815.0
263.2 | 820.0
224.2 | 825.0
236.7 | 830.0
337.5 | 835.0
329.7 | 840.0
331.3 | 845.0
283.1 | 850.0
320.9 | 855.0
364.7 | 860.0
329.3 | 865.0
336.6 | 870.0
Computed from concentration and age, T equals 0.21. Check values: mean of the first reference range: 314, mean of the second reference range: 231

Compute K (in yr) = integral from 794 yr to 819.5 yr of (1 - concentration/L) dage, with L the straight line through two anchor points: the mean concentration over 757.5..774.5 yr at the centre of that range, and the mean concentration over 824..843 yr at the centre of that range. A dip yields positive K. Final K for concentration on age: 8.9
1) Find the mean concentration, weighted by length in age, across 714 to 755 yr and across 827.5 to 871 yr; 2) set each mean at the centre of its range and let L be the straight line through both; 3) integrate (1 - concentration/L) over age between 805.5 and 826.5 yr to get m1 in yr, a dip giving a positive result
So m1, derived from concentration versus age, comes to 6.3 yr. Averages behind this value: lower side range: 300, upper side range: 318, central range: 219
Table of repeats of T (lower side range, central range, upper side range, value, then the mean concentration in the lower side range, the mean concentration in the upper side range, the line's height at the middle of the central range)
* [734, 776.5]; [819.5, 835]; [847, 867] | 0.25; 312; 325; 321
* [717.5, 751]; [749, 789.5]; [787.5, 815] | -0.24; 300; 201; 248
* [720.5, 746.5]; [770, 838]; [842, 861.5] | 0.24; 299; 323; 313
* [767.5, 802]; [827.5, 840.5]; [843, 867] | 0.05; 274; 326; 310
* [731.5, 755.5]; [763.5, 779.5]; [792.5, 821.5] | -0.20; 311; 201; 263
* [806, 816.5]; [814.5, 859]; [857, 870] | -0.09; 197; 344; 269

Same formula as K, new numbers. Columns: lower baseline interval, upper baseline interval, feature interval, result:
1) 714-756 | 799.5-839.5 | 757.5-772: -2.1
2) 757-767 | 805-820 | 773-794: -1.9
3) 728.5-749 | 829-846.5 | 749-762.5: -0.2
